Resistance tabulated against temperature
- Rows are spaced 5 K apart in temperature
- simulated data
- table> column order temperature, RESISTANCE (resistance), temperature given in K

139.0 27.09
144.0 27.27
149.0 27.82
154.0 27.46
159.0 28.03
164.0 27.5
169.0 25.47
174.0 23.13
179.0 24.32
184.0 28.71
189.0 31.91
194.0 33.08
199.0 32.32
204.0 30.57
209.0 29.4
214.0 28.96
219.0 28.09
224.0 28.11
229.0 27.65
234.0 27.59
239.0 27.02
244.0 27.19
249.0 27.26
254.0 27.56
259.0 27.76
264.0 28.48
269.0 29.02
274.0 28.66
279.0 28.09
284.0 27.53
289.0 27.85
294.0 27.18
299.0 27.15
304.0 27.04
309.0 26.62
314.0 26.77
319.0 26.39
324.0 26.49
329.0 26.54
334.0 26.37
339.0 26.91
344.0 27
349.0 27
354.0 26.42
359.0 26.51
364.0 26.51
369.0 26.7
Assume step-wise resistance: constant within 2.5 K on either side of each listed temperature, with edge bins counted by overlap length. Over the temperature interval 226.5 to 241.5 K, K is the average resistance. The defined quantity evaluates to 27.4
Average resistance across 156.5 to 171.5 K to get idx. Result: 27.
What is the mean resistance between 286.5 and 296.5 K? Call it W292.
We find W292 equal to 27.5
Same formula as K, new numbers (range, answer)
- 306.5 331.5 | 26.6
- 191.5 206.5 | 32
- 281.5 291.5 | 27.7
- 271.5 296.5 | 27.9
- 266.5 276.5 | 28.8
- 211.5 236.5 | 28.1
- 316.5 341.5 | 26.5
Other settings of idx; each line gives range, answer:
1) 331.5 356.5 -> 26.7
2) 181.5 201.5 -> 31.5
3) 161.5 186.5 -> 25.8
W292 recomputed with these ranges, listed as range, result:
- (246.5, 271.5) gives 28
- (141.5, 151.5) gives 27.5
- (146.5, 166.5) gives 27.7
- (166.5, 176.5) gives 24.3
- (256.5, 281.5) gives 28.4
